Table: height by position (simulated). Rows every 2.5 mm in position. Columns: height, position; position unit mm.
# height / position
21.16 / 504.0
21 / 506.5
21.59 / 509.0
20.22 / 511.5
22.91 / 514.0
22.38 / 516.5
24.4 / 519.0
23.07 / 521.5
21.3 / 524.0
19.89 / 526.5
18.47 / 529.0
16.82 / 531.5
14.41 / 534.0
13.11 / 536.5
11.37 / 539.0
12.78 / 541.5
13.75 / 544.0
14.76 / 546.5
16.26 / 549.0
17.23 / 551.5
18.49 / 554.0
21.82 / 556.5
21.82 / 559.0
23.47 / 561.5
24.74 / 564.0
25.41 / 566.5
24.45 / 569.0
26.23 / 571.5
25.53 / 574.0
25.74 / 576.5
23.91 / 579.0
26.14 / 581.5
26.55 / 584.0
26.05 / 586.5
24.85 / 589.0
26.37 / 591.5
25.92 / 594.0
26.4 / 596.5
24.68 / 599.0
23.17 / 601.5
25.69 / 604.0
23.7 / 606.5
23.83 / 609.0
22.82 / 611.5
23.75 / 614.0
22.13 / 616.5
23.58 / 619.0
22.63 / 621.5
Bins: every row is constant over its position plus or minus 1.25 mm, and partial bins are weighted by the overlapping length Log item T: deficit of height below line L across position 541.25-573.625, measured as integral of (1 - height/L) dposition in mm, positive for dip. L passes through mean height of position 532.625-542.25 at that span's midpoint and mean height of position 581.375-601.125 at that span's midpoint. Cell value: -4.6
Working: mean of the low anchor 13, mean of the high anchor 25.7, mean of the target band 20.5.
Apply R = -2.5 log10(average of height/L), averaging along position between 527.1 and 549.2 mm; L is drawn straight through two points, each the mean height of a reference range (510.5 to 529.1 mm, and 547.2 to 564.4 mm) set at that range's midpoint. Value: 0.38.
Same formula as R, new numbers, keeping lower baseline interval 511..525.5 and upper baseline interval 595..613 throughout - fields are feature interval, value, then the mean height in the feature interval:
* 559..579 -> -0.06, 24.8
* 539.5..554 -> 0.46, 15.1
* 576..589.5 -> -0.07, 25.6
